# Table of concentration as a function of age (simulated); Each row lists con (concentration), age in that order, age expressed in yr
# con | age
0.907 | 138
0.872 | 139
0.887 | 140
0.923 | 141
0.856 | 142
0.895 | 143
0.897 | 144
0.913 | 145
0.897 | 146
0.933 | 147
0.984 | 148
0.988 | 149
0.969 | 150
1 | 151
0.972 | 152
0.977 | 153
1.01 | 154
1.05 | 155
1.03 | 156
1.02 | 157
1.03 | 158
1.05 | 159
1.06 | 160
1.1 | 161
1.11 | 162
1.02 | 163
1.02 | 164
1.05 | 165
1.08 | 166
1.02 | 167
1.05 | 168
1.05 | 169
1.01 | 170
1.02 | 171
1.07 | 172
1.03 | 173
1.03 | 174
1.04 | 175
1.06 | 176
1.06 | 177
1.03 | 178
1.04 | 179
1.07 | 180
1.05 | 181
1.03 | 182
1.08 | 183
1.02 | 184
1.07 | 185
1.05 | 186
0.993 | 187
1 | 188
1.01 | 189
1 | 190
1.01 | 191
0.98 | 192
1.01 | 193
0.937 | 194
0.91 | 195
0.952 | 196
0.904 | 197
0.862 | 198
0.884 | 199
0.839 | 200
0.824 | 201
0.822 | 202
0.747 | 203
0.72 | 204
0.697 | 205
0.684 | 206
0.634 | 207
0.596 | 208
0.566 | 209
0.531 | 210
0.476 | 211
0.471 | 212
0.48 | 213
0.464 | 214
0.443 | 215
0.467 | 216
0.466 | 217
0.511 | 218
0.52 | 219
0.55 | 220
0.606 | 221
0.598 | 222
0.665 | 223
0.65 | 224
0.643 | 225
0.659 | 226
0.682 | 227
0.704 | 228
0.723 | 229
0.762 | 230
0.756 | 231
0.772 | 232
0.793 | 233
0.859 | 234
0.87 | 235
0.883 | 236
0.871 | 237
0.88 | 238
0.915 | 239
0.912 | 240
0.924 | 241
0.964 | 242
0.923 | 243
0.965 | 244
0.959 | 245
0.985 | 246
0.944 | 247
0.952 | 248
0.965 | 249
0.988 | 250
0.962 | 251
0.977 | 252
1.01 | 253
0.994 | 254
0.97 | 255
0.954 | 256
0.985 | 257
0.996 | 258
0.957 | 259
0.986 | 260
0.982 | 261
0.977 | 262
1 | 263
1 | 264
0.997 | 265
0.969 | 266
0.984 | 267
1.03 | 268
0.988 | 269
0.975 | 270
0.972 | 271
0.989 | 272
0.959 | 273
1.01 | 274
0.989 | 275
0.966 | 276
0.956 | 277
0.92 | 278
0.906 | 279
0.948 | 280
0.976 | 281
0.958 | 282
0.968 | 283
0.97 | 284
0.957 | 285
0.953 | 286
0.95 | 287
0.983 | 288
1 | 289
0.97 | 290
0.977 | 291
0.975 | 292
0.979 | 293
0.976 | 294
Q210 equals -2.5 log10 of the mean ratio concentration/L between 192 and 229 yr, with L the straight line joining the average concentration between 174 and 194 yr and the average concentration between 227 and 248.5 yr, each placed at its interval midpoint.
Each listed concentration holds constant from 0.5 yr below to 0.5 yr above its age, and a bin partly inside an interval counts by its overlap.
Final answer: 0.37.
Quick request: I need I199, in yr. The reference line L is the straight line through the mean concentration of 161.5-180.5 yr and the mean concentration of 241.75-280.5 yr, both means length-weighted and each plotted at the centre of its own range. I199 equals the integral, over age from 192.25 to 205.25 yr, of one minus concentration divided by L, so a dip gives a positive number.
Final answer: 2.1 yr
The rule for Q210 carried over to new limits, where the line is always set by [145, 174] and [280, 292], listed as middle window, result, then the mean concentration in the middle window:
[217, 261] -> 0.177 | 0.838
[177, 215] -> 0.186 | 0.847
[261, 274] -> -0.012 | 0.987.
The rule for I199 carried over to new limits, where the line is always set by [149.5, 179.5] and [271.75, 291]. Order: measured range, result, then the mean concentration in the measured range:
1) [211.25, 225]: 6.4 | 0.533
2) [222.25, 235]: 3.5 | 0.726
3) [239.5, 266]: 0.3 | 0.97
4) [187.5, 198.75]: 0.6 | 0.96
